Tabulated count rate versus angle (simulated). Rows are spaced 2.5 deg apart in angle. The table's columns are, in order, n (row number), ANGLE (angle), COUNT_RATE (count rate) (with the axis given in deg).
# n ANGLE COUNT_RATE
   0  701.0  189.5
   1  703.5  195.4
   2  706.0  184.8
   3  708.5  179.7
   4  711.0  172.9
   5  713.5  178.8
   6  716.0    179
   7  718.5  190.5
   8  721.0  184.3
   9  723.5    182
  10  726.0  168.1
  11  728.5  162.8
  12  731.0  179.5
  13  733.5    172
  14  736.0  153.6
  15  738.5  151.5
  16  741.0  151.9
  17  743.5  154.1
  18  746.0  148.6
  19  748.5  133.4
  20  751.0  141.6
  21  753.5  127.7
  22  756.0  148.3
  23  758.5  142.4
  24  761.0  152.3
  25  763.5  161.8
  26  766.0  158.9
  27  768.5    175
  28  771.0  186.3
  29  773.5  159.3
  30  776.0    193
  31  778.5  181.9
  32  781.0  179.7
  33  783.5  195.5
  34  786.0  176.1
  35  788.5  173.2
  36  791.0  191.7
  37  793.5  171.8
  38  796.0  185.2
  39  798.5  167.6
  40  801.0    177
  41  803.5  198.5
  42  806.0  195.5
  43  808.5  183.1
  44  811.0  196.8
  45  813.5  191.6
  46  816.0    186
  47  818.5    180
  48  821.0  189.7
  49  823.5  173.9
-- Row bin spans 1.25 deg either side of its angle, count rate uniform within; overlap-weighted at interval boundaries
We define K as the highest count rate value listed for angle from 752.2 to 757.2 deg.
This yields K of 148.3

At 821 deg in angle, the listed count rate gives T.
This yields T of 189.7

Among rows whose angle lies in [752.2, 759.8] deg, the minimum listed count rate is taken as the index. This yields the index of 127.7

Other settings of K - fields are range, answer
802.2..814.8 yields 198.5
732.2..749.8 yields 172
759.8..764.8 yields 161.8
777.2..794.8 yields 195.5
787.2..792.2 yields 191.7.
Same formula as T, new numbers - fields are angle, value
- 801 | 177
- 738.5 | 151.5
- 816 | 186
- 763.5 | 161.8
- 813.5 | 191.6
